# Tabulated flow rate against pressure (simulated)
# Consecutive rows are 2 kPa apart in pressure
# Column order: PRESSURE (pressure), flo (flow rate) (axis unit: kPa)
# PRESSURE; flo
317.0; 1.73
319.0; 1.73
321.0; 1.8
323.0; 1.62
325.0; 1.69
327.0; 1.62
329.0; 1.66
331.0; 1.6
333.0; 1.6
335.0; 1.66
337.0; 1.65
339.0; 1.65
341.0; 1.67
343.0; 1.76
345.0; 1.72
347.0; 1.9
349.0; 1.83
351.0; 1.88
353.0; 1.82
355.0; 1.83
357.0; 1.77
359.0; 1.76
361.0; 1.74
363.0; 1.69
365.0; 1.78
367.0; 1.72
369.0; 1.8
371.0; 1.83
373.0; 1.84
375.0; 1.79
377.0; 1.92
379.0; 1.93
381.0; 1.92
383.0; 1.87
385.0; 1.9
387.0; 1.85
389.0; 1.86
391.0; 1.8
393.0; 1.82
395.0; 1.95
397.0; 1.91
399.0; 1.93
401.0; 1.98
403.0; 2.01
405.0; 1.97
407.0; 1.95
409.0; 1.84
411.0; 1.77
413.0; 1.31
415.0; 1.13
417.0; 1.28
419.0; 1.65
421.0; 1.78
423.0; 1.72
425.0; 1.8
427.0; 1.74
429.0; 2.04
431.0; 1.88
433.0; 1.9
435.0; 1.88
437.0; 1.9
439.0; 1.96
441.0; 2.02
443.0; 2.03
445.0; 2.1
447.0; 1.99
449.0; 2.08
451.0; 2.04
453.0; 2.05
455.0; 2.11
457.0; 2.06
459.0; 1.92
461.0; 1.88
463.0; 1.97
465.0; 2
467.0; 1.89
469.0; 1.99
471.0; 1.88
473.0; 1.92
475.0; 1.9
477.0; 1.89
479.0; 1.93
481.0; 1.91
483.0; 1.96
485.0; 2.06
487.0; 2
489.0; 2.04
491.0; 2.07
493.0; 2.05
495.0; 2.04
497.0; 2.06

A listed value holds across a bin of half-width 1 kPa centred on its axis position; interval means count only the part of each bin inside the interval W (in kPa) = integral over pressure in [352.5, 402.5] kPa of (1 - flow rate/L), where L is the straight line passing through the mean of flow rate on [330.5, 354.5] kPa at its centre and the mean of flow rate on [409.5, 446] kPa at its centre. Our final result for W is -2.7 kPa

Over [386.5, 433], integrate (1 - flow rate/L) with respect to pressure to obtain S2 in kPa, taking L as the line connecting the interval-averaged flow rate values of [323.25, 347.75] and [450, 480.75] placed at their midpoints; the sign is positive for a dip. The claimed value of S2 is 1.4 kPa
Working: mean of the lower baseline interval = 1.68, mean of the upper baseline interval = 1.96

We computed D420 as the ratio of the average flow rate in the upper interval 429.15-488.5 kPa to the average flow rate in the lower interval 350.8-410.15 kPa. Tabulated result 1.1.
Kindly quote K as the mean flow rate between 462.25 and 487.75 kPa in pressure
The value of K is 1.95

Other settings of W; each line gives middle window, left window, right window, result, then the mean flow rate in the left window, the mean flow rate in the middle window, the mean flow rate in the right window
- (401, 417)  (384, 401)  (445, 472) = 1.7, 1.88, 1.7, 1.99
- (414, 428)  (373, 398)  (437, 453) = 2.7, 1.88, 1.59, 2.02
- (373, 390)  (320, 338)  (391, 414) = -0.7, 1.66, 1.88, 1.86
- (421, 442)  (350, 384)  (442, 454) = 1.3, 1.82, 1.88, 2.05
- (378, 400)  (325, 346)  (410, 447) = -2.0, 1.66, 1.89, 1.78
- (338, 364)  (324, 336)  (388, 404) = -0.7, 1.64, 1.77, 1.91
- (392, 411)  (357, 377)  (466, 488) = -0.9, 1.78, 1.92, 1.94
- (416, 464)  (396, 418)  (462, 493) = -1.7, 1.73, 1.91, 1.96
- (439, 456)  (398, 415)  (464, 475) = -1.4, 1.8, 2.05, 1.93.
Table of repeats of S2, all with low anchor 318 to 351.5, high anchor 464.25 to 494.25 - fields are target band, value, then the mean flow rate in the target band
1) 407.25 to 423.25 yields 2.4 kPa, 1.57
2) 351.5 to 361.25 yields -0.3 kPa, 1.79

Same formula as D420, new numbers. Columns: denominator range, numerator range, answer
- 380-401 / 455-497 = 1.05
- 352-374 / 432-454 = 1.12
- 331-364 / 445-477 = 1.14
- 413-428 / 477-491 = 1.27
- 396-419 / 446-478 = 1.14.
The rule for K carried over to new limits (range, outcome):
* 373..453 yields 1.85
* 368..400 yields 1.87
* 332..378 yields 1.77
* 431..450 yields 1.98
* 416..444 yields 1.83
